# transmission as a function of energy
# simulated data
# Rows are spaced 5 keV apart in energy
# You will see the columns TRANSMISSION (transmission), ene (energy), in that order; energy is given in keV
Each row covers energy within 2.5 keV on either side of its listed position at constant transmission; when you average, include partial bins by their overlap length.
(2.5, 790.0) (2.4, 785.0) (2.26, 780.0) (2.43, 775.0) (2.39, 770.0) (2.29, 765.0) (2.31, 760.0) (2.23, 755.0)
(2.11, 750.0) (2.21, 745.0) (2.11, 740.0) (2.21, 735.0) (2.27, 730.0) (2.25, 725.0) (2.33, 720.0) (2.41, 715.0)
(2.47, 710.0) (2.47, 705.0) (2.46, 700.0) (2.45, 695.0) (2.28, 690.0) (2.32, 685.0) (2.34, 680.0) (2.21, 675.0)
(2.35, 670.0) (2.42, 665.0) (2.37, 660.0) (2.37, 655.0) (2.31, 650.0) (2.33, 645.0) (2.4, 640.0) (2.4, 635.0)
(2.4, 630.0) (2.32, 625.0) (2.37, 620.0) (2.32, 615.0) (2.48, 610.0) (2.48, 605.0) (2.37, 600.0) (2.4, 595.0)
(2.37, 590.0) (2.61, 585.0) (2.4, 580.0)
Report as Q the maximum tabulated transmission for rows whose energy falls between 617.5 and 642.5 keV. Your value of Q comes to 2.4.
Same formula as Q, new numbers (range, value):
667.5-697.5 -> 2.45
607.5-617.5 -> 2.48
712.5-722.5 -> 2.41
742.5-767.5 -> 2.31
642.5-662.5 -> 2.37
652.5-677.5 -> 2.42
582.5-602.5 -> 2.61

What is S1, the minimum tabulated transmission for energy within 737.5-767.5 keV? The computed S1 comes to 2.11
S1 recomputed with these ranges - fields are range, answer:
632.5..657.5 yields 2.31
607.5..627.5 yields 2.32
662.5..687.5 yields 2.21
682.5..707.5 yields 2.28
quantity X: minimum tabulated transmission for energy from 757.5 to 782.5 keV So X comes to 2.26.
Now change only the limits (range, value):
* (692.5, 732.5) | 2.25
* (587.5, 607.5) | 2.37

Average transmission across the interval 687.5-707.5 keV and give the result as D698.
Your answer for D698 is 2.42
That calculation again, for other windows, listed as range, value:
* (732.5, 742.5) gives 2.16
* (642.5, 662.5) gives 2.35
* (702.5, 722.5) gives 2.42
